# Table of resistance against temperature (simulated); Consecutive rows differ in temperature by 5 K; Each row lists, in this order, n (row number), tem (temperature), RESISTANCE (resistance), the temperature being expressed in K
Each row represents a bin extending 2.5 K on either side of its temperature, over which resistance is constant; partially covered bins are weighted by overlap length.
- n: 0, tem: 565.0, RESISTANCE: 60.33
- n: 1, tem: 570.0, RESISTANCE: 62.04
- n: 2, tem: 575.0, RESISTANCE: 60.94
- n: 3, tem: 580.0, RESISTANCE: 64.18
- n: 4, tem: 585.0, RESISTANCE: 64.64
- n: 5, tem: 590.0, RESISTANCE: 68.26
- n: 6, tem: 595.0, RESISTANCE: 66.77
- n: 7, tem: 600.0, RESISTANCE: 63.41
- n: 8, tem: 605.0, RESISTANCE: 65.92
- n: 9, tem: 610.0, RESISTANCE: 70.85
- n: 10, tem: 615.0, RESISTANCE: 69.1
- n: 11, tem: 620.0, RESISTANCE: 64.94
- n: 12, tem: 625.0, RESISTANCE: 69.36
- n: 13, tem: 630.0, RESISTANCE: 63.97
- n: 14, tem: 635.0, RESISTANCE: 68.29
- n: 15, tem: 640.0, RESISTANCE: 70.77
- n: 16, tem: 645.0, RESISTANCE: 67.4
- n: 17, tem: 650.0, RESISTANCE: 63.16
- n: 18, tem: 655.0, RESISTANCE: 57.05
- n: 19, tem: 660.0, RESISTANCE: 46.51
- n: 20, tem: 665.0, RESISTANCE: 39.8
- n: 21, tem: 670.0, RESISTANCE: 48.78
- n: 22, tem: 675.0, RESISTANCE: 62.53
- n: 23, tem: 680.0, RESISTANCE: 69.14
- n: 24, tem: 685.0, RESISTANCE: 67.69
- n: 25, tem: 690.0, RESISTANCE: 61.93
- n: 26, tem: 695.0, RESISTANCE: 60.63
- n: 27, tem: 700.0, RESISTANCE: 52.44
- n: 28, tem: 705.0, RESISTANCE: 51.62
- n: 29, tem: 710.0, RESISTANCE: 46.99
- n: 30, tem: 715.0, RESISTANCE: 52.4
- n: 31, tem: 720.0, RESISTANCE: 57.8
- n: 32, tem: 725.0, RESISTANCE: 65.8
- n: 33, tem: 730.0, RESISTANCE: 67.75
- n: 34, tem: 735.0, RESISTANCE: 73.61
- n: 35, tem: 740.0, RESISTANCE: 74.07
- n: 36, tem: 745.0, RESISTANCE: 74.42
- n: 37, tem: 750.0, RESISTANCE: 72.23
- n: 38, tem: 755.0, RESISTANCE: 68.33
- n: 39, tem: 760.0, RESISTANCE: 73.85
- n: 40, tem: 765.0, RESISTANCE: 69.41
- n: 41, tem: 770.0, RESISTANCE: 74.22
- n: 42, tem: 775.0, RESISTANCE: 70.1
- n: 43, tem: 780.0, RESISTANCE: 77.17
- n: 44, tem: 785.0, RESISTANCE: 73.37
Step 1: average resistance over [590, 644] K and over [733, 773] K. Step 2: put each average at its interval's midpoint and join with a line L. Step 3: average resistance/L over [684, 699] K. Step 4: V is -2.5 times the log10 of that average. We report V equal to 0.14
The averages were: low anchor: 67.4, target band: 61.9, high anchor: 72.5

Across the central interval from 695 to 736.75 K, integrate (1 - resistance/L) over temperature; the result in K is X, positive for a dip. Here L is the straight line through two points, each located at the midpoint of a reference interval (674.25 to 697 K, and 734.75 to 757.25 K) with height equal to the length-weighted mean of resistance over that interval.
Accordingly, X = 6.2 K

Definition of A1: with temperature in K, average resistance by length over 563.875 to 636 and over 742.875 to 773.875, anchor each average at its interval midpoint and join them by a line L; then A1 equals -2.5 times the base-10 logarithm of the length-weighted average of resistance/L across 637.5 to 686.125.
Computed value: 0.15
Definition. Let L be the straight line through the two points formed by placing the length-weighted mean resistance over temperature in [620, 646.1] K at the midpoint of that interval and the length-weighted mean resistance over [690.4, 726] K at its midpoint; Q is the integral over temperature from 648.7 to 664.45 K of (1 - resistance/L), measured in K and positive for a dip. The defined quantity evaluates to 2.7 K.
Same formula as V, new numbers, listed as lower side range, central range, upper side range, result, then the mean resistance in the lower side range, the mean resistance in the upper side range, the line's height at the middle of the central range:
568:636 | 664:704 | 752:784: 0.18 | 65.9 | 72.2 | 69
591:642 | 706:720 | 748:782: 0.34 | 67.3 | 72.1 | 70.4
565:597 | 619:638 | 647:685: -0.12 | 64.1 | 56.3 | 59.7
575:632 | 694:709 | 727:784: 0.29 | 66.3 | 72.3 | 70.1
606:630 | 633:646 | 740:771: -0.01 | 67.9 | 72.1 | 68.6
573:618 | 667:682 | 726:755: 0.17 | 66.1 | 71.7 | 69.1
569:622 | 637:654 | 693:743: -0.05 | 65.7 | 60.4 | 63.5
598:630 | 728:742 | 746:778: -0.02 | 67.1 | 71.6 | 70.8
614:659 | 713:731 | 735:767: 0.16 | 65.3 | 72.2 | 70.5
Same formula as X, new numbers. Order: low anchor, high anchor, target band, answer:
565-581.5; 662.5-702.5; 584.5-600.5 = -1.3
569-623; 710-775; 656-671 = 4.7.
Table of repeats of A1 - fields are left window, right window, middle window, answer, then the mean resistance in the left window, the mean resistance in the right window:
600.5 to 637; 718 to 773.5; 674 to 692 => 0.05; 67.3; 70.2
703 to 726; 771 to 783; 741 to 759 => -0.11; 54.3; 73.7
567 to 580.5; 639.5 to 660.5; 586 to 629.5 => -0.09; 62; 61.4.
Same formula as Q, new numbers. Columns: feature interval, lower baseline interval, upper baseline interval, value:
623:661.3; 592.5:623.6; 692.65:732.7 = 0.00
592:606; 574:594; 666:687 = -0.27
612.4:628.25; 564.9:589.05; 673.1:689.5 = -0.83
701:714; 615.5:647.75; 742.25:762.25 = 3.77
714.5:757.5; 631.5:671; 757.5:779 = 0.24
